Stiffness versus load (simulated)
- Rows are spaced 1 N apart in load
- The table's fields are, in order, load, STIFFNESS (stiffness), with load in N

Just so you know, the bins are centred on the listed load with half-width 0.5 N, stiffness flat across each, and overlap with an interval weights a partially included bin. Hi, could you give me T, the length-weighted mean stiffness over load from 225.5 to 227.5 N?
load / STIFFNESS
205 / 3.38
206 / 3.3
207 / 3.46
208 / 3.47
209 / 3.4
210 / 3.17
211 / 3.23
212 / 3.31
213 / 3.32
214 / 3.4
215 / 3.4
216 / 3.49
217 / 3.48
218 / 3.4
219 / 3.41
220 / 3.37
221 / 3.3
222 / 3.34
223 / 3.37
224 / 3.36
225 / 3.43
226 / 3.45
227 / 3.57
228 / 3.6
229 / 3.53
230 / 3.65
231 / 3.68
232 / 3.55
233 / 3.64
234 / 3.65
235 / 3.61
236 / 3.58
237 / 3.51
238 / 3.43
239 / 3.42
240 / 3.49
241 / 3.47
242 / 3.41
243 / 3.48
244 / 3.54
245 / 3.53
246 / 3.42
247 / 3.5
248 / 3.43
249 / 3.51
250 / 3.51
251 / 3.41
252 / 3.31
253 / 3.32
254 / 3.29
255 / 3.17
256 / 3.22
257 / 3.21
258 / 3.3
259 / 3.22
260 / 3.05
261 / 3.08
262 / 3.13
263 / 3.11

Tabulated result 3.51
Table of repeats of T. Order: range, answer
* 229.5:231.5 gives 3.67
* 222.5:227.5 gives 3.44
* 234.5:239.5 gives 3.51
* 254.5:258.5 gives 3.23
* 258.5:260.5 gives 3.13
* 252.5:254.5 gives 3.3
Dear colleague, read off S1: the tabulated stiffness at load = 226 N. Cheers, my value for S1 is 3.45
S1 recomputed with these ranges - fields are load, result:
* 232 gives 3.55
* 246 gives 3.42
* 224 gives 3.36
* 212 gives 3.31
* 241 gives 3.47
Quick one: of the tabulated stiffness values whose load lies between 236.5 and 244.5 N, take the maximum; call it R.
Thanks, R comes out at 3.54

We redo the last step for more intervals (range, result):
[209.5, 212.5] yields 3.31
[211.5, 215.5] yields 3.4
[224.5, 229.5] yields 3.6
